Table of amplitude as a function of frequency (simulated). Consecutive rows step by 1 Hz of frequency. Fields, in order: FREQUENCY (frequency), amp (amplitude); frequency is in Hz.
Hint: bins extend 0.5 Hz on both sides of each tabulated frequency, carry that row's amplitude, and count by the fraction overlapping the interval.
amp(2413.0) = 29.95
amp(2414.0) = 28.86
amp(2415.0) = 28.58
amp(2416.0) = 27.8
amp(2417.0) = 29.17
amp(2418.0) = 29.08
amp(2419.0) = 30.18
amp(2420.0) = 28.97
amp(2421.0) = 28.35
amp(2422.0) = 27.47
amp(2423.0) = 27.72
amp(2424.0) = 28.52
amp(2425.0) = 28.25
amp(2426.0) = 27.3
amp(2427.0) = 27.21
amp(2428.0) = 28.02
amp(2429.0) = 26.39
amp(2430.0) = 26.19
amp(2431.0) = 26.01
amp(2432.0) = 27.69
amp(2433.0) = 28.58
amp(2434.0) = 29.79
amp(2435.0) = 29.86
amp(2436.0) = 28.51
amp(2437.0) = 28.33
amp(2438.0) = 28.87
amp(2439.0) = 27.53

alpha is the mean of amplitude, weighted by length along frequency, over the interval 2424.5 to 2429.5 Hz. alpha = 27.4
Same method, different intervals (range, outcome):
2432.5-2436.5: 29.2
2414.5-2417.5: 28.5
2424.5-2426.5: 27.8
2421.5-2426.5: 27.9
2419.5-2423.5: 28.1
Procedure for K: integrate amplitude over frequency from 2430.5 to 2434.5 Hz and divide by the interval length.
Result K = 28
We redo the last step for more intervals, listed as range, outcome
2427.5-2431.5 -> 26.7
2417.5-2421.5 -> 29.1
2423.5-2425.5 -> 28.4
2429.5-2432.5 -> 26.6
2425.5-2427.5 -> 27.3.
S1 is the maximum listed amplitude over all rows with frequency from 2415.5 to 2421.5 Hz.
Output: 30.18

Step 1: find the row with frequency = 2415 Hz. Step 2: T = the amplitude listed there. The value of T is 28.58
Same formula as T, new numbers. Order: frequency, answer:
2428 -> 28.02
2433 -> 28.58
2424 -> 28.52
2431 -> 26.01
